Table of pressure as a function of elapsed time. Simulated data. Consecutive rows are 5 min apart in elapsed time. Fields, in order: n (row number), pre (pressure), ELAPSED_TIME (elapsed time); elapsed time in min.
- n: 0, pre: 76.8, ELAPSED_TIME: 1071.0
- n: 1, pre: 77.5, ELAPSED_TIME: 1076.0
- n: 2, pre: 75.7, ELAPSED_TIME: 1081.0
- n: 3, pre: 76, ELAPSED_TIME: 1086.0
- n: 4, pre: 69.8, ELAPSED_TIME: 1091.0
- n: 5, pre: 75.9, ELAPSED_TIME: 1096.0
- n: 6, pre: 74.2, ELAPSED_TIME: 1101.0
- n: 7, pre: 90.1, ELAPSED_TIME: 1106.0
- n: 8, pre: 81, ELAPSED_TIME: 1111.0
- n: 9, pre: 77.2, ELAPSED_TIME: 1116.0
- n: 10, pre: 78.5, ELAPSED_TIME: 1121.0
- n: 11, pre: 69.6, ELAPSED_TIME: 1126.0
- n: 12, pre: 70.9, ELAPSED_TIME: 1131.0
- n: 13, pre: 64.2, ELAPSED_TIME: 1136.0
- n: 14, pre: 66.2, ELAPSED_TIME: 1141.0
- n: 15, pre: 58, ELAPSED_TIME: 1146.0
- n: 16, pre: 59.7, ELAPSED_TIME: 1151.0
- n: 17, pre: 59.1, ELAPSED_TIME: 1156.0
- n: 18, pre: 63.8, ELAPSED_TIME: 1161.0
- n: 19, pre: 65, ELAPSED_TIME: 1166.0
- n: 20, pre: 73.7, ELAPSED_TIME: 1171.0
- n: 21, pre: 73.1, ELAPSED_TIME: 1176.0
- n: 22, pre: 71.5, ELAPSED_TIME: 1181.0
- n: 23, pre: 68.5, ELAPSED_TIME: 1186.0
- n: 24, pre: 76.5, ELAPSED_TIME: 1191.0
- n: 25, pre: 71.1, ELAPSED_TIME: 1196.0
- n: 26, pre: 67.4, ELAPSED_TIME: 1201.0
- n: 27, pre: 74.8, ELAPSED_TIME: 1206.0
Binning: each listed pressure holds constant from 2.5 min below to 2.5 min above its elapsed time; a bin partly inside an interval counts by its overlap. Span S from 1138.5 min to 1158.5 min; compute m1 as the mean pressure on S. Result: 60.8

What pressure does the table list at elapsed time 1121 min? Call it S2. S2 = 78.5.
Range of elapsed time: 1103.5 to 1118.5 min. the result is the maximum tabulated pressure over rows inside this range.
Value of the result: 90.1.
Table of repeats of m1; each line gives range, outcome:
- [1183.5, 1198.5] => 72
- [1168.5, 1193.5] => 72.7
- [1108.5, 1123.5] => 78.9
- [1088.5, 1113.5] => 78.2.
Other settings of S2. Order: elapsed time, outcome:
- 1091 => 69.8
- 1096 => 75.9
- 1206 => 74.8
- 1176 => 73.1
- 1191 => 76.5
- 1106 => 90.1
